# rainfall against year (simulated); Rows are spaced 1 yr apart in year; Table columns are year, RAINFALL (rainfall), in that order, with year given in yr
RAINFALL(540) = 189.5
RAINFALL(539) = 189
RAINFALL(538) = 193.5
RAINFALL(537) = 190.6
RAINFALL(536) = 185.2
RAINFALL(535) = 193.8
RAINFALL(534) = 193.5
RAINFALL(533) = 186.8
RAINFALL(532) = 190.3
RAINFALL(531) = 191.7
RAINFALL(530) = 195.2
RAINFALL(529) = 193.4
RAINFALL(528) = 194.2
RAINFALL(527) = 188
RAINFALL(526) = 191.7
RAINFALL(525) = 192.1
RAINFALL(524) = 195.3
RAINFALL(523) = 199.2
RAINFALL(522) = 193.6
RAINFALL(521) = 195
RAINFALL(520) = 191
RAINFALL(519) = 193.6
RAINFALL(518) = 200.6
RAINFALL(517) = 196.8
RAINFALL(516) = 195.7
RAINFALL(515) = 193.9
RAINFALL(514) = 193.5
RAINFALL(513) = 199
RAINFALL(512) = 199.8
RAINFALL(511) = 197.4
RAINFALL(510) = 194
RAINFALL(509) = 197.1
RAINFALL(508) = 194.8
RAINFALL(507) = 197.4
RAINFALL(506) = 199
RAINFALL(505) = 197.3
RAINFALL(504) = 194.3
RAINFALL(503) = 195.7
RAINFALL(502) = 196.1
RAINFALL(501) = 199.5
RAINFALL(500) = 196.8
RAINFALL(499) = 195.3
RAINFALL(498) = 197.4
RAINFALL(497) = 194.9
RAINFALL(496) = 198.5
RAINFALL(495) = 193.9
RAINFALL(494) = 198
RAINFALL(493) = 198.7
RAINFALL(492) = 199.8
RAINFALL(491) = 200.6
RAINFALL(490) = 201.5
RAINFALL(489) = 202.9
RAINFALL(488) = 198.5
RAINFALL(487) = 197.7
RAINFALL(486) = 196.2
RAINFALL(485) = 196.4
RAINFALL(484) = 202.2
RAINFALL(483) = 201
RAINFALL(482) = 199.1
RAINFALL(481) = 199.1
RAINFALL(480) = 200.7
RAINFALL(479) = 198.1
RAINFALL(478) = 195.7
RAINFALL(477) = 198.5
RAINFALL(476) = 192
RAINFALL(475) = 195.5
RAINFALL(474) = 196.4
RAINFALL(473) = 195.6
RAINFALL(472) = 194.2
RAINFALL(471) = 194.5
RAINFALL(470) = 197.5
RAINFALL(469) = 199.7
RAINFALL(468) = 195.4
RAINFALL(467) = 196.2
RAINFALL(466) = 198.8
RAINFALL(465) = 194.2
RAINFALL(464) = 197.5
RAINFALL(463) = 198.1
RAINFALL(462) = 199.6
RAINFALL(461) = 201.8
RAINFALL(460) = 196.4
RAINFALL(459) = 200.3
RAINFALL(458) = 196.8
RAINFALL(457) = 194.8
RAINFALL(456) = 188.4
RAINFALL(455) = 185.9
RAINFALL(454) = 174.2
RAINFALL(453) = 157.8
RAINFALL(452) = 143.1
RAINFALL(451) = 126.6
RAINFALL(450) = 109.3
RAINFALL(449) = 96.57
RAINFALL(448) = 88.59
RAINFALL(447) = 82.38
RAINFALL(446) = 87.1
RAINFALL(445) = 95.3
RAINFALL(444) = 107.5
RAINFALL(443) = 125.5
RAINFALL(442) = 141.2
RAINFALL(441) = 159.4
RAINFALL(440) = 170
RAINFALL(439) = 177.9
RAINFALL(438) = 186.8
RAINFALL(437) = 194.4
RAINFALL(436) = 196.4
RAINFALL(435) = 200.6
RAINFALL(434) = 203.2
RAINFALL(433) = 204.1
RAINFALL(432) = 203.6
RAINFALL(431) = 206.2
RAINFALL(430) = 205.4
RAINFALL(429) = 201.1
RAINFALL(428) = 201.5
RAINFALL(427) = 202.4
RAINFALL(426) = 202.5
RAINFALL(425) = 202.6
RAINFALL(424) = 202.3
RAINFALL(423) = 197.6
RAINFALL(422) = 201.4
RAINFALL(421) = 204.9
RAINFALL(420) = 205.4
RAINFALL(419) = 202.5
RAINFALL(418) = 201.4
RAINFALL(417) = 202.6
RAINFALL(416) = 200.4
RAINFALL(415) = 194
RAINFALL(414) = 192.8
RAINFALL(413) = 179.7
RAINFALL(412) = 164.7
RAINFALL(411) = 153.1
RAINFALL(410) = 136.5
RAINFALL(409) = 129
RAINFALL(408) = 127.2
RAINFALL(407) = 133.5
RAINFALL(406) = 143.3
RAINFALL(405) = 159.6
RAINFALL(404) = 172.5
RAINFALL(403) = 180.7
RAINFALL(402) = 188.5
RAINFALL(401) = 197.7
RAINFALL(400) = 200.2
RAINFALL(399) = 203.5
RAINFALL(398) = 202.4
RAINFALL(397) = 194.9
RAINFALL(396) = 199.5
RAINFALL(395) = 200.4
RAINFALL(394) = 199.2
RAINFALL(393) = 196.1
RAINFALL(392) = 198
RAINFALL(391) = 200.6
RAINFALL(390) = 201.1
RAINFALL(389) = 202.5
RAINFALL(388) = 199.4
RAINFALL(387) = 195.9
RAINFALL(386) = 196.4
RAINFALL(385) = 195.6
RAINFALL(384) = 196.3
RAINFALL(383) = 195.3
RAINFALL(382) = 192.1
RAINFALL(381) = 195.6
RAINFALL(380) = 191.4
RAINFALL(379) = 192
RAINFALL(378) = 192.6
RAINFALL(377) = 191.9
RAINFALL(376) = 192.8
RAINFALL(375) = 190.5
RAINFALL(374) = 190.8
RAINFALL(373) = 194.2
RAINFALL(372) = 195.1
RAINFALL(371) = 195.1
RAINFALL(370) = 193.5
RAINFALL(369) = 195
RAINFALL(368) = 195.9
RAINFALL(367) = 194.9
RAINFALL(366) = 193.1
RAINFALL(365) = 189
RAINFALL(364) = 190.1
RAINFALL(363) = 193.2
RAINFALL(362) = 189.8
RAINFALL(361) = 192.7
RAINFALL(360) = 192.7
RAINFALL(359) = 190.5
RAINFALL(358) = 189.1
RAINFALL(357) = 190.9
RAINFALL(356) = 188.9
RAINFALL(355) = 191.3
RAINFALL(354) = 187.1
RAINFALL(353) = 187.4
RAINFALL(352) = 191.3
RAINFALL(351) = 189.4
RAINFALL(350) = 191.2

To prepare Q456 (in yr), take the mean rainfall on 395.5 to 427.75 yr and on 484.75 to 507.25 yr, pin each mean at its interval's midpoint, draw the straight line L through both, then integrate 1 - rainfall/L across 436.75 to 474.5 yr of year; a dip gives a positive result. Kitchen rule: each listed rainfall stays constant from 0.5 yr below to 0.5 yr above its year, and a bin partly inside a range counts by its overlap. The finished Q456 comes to 4.8 yr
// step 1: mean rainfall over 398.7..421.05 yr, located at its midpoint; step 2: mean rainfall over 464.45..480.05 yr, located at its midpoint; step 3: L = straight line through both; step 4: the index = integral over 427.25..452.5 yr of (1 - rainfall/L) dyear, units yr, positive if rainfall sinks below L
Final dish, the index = 3.9 yr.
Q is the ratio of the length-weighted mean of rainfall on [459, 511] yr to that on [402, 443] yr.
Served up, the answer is 1.1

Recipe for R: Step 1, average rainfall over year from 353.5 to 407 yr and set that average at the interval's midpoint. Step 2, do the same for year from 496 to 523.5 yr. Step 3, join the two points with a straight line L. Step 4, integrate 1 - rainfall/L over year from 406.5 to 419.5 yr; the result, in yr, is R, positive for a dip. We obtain 1.5 yr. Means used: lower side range 192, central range 171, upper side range 196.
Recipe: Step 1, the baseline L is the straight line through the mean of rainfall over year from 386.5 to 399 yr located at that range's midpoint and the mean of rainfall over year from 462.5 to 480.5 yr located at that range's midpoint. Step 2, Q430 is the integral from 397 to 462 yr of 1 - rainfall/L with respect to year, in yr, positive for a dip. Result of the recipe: 8.0 yr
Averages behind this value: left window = 199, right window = 197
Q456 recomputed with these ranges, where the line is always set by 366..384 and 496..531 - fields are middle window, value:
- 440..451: 4.6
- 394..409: 1.2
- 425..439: -0.4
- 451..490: 0.3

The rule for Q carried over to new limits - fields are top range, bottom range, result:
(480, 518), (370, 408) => 1.04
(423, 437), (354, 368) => 1.06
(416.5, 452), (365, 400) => 0.87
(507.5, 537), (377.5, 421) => 1.04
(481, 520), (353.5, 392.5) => 1.02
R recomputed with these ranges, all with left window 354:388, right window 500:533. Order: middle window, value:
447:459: 2.71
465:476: -0.10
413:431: -0.66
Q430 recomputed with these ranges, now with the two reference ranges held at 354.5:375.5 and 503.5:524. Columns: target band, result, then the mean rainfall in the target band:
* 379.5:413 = 1.73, 183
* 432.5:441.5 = 0.28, 188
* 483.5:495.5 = -0.21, 199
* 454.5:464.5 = -0.06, 196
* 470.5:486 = -0.16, 197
